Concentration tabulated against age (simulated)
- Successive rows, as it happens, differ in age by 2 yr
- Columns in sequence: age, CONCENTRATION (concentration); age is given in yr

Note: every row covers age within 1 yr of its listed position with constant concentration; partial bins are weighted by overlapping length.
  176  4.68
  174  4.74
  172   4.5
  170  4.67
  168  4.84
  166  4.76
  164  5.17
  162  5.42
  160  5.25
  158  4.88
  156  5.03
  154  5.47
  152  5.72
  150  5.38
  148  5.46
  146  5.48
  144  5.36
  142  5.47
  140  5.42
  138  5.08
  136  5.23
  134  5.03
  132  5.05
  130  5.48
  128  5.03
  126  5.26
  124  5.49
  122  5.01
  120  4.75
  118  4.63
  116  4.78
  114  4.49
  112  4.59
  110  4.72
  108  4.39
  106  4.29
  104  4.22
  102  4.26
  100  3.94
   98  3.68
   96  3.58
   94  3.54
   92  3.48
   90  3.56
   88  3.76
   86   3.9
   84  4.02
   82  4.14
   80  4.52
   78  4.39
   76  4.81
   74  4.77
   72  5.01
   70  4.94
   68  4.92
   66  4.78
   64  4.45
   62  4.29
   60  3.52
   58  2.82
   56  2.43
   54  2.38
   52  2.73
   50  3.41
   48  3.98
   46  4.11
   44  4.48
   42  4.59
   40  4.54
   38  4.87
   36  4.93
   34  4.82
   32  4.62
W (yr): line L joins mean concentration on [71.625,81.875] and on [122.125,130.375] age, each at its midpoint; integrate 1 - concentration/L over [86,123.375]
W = 5.9 yr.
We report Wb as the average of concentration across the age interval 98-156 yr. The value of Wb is 4.96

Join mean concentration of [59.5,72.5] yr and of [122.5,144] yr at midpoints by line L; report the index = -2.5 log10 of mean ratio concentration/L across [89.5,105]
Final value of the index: 0.28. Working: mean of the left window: 4.58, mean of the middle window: 3.79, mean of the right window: 5.25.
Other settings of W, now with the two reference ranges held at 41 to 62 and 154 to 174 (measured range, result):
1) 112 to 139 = -3.3 yr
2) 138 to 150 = -1.8 yr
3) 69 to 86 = -3.2 yr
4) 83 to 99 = 1.2 yr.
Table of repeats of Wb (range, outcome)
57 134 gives 4.41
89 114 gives 4.04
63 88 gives 4.52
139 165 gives 5.35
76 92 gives 4.05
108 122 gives 4.67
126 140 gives 5.18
